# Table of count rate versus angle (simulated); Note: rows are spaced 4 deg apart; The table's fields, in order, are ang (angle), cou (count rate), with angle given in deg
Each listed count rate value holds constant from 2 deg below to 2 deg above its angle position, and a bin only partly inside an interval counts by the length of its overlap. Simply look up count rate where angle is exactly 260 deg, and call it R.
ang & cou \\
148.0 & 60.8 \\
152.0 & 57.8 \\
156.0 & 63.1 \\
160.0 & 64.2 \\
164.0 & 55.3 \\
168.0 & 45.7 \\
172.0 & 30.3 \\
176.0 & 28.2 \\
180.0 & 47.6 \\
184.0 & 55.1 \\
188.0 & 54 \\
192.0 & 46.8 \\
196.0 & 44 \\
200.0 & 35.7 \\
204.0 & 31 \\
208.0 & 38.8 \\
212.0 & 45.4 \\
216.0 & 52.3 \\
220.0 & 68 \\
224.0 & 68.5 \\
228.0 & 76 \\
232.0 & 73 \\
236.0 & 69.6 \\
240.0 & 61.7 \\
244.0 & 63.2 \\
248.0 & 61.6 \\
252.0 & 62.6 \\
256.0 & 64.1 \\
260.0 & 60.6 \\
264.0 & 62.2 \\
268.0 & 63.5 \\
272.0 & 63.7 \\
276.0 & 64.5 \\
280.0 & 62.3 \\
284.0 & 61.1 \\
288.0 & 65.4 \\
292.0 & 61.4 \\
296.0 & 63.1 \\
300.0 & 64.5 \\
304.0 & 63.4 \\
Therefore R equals 60.6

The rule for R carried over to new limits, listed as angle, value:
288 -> 65.4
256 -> 64.1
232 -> 73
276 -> 64.5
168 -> 45.7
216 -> 52.3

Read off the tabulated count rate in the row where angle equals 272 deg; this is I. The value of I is 63.7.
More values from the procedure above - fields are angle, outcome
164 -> 55.3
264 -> 62.2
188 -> 54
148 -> 60.8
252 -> 62.6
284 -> 61.1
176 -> 28.2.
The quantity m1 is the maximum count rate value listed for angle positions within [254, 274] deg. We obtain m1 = 64.1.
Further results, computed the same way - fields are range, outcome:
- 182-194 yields 55.1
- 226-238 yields 76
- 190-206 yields 46.8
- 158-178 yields 64.2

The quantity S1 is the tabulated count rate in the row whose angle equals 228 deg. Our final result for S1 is 76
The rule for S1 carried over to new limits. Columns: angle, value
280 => 62.3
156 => 63.1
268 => 63.5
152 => 57.8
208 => 38.8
